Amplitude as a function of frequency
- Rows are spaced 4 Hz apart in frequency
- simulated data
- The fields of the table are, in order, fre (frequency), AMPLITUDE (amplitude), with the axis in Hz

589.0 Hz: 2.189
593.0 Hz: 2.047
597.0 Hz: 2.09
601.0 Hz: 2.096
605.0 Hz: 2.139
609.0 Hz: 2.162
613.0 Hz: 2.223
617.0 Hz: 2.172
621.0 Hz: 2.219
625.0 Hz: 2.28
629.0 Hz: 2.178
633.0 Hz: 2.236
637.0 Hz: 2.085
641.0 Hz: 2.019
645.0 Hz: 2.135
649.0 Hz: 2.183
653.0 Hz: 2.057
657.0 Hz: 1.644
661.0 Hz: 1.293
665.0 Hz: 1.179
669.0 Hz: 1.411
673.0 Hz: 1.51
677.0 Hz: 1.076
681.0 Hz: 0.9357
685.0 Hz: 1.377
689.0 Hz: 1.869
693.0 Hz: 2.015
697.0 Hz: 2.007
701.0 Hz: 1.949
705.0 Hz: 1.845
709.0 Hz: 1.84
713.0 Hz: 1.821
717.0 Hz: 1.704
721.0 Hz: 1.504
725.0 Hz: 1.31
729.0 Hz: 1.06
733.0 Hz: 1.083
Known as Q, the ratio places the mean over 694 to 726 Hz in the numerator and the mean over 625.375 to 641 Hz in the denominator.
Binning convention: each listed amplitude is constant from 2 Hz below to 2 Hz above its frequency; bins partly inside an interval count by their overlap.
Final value 0.82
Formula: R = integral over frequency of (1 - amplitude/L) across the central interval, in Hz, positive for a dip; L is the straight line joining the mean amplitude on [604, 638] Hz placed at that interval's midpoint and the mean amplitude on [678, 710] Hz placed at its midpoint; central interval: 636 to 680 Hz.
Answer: 6.66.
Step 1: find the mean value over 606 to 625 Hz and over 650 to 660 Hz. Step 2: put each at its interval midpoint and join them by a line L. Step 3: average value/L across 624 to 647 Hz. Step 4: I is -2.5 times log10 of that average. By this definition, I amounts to -0.07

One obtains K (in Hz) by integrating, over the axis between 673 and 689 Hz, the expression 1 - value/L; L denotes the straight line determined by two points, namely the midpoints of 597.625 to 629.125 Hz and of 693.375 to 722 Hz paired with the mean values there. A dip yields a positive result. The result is 5.47 Hz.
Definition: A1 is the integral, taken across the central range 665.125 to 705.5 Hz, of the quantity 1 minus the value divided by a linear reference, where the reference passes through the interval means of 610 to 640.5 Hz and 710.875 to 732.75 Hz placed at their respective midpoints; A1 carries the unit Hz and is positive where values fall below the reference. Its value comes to 3.3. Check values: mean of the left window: 2.19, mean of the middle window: 1.57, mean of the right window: 1.45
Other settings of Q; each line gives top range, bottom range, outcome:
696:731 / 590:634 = 0.77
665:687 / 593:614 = 0.59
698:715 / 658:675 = 1.37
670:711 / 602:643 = 0.75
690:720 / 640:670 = 1.07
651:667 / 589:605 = 0.74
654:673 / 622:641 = 0.66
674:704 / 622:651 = 0.74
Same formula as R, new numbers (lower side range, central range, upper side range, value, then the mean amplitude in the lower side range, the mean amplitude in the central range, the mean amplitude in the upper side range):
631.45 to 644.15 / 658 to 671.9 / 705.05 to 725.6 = 4.4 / 2.11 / 1.33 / 1.68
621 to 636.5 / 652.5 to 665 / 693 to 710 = 3.3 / 2.22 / 1.54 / 1.93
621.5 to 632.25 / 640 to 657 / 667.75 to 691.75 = -1.5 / 2.23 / 2.05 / 1.38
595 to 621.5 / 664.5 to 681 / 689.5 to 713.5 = 6.0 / 2.15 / 1.26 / 1.92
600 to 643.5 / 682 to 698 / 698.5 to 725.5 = 0.8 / 2.17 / 1.75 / 1.74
